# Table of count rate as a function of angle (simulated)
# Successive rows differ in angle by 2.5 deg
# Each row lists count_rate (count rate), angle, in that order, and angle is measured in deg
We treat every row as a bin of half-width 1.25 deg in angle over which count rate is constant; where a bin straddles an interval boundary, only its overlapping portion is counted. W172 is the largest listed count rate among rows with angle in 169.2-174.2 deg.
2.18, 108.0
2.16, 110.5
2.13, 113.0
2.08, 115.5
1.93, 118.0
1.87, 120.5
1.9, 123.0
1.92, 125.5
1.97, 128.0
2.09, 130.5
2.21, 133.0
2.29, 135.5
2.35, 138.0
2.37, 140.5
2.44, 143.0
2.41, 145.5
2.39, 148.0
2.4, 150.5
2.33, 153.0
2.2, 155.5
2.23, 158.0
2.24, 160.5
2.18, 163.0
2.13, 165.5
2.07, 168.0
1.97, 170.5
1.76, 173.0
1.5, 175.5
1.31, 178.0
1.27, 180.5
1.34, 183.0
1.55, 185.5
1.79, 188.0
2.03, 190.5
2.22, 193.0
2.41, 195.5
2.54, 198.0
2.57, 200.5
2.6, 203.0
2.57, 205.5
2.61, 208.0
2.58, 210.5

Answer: 1.97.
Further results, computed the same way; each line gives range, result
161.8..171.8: 2.18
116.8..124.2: 1.93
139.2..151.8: 2.44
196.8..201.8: 2.57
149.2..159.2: 2.4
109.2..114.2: 2.16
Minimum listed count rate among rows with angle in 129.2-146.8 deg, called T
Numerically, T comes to 2.09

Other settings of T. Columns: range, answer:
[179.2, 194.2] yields 1.27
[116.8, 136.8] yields 1.87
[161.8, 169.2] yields 2.07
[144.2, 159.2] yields 2.2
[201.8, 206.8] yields 2.57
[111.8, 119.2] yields 1.93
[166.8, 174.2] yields 1.76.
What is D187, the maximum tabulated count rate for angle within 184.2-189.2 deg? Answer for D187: 1.79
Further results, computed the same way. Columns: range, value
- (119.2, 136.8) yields 2.29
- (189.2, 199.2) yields 2.54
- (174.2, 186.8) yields 1.55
